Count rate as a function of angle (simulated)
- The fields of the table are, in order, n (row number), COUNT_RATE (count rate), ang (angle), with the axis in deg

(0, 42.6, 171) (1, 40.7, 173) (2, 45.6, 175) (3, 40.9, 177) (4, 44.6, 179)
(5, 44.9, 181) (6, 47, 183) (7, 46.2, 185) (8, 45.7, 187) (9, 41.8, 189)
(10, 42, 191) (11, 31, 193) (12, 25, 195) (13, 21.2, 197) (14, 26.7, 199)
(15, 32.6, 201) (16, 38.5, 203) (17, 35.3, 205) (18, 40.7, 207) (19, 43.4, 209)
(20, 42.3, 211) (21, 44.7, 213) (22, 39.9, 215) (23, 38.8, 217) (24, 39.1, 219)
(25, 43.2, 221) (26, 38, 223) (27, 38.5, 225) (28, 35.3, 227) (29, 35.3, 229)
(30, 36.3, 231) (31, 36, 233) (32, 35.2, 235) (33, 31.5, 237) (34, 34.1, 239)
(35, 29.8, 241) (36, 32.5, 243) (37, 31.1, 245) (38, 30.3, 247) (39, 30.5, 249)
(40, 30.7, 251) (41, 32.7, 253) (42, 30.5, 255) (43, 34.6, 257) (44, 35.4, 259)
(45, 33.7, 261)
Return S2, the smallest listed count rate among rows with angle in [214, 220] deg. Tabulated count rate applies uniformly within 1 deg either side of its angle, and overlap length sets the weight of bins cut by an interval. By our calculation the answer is 38.8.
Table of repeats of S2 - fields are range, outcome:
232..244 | 29.8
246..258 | 30.3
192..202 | 21.2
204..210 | 35.3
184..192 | 41.8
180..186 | 44.9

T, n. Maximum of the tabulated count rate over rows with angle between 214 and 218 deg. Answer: 39.9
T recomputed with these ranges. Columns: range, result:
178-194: 47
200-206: 38.5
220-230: 43.2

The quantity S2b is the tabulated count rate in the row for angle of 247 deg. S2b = 30.3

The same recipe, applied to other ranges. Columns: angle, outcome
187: 45.7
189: 41.8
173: 40.7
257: 34.6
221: 43.2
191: 42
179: 44.6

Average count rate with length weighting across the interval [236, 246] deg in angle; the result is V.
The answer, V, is 31.8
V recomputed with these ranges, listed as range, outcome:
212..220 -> 40.6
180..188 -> 46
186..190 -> 43.8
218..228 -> 38.8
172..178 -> 42.4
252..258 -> 32.6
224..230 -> 36.4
